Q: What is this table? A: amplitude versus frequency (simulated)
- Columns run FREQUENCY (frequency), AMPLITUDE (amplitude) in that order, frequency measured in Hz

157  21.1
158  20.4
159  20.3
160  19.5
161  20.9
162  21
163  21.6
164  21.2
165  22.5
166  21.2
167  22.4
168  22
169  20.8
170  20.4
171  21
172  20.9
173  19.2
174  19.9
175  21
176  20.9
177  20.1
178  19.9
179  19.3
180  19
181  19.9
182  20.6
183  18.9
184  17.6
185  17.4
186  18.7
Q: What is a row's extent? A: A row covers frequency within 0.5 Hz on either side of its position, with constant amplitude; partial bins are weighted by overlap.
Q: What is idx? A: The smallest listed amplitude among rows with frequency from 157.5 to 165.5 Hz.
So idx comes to 19.5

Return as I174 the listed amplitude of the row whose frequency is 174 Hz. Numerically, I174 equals 19.9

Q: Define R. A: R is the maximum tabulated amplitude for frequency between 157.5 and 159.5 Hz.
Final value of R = 20.4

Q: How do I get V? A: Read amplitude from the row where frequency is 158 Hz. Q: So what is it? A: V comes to 20.4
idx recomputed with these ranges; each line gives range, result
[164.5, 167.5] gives 21.2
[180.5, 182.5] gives 19.9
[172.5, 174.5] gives 19.2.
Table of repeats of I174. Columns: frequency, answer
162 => 21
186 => 18.7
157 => 21.1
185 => 17.4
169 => 20.8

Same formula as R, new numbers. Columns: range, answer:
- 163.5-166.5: 22.5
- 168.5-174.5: 21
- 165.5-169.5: 22.4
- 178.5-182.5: 20.6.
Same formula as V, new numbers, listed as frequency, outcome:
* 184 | 17.6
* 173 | 19.2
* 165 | 22.5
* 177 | 20.1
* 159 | 20.3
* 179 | 19.3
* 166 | 21.2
